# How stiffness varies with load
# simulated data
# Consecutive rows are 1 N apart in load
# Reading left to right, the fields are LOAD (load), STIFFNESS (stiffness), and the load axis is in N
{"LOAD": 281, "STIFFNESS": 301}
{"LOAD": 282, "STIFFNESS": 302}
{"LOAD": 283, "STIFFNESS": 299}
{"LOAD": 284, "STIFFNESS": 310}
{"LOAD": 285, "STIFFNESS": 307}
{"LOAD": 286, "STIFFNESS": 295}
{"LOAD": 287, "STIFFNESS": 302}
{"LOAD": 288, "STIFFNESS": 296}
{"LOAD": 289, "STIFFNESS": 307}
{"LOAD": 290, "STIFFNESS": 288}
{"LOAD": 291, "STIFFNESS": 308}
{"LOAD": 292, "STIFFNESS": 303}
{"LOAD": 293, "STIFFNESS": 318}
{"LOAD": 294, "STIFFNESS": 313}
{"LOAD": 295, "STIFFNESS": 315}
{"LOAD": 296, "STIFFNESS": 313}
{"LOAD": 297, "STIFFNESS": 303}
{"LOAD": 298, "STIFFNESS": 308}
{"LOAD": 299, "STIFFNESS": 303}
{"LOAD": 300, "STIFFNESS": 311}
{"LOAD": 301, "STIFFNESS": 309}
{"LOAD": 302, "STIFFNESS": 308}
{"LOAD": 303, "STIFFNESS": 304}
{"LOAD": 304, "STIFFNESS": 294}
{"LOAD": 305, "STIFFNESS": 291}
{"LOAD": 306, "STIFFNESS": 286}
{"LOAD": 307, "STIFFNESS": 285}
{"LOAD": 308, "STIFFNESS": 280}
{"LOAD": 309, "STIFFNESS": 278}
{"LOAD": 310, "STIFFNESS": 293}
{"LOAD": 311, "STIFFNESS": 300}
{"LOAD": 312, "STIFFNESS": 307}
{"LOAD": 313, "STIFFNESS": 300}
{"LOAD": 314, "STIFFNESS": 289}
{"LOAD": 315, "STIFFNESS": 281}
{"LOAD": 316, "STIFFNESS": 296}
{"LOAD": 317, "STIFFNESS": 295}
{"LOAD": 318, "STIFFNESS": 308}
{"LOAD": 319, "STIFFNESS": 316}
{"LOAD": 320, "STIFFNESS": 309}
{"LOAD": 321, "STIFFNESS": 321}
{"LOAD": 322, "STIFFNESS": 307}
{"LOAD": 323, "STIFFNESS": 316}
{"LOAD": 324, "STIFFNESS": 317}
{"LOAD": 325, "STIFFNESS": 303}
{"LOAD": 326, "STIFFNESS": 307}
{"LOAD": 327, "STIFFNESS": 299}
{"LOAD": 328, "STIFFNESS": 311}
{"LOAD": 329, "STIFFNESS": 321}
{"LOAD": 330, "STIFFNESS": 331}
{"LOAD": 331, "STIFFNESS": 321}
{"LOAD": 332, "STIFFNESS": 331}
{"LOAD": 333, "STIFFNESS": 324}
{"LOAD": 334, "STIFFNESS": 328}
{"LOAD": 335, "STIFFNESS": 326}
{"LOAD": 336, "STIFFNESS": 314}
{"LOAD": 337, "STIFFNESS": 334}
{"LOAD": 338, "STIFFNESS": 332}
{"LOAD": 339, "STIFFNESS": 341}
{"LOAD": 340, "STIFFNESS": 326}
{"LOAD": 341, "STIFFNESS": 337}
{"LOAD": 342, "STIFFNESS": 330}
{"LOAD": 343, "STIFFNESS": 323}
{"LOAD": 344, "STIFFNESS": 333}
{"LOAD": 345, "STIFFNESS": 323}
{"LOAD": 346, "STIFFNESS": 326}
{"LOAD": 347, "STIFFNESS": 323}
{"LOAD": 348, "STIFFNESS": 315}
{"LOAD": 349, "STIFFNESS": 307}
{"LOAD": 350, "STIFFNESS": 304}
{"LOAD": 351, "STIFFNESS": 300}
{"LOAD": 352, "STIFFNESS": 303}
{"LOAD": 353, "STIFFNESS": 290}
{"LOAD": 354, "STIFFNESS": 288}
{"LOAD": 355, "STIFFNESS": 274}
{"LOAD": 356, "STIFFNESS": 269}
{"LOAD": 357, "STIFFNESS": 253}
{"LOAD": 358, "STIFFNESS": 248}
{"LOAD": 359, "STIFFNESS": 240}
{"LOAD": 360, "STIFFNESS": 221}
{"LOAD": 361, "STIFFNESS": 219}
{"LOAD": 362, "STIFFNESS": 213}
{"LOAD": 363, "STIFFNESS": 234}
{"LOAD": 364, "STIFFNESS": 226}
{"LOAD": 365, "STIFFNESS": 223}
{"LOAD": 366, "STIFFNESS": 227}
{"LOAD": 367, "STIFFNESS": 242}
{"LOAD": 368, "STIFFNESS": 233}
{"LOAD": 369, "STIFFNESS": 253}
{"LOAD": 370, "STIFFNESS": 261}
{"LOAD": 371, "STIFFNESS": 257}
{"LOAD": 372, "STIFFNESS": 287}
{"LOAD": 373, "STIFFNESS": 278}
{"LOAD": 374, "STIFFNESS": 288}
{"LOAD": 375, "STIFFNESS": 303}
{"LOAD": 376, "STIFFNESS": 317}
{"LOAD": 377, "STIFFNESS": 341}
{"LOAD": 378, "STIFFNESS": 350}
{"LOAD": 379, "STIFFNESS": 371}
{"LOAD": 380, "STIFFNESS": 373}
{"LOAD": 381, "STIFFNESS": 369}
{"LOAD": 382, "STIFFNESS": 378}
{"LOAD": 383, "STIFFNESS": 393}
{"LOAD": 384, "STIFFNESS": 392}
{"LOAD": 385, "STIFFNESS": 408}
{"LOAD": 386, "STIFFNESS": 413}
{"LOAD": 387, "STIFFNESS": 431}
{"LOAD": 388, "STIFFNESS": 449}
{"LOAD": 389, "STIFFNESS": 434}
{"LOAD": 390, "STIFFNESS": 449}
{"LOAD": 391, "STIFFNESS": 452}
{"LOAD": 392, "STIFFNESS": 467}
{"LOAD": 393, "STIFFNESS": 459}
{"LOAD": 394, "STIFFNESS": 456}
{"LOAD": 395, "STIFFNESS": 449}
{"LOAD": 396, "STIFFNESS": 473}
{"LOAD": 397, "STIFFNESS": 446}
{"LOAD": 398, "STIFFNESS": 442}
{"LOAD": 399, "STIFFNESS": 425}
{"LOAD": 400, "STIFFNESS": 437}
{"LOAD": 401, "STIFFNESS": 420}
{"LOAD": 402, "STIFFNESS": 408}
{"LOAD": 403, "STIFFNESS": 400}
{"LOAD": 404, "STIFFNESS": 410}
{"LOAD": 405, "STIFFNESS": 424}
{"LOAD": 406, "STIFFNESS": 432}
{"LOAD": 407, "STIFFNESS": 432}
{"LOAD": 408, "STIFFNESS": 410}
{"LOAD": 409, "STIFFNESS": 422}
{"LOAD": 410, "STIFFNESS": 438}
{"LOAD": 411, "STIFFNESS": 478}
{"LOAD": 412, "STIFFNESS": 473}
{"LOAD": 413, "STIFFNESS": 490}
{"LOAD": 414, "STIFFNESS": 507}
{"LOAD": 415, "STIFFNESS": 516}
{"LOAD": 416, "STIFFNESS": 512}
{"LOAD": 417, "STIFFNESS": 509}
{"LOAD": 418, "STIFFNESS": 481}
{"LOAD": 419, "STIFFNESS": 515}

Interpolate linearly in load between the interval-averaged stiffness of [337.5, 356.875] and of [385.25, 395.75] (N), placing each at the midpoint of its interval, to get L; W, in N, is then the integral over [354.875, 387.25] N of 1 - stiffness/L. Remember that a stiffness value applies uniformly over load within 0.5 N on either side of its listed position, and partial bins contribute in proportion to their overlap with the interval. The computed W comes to 7.77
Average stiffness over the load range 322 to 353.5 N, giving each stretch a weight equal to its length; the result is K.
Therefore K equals 319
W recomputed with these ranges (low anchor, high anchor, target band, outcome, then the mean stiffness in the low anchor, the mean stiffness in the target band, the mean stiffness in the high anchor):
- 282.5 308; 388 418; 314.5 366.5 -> 9.3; 303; 297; 451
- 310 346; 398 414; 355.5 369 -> 4.9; 316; 235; 436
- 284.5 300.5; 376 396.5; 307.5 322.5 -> 1.5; 306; 299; 413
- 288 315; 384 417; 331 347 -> 1.2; 300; 328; 446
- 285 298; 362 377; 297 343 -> -3.4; 305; 310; 260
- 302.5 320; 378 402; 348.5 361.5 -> 3.4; 295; 270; 424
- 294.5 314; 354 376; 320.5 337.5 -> -2.3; 299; 318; 252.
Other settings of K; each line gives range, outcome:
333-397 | 328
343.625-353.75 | 312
